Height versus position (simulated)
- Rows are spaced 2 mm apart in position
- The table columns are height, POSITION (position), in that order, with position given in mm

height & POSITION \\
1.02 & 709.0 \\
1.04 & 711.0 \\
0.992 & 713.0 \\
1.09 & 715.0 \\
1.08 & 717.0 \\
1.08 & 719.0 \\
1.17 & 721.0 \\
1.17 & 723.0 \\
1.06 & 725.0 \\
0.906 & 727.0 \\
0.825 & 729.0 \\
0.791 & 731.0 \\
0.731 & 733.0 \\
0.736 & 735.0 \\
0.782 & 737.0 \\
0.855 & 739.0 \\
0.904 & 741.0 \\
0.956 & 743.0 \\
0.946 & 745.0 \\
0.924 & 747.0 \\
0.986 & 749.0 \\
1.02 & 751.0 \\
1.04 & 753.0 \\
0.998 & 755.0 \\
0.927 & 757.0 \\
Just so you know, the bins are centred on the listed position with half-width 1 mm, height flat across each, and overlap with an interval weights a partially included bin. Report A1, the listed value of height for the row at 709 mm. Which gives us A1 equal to 1.02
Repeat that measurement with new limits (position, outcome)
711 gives 1.04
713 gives 0.992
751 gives 1.02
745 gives 0.946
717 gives 1.08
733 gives 0.731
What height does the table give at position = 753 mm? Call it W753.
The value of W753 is 1.04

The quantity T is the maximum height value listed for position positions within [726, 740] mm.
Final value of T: 0.906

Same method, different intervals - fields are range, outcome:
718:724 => 1.17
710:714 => 1.04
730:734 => 0.791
